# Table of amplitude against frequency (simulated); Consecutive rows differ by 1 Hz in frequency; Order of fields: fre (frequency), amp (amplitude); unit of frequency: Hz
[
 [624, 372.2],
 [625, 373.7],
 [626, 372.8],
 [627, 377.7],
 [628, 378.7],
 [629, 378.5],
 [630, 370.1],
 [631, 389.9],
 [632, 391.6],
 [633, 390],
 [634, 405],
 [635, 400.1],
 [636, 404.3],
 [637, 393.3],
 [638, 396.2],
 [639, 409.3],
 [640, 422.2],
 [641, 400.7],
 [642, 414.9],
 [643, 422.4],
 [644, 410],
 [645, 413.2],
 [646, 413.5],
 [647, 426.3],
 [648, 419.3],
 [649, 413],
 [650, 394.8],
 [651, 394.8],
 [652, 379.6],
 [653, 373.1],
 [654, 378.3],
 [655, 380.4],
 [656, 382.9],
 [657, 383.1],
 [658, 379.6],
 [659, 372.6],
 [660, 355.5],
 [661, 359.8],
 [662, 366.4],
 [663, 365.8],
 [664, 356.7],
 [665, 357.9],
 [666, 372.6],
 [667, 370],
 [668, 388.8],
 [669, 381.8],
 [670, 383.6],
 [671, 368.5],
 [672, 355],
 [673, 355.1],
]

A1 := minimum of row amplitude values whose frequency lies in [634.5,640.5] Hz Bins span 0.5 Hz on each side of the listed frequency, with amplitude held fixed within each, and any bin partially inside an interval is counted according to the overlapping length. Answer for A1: 393.3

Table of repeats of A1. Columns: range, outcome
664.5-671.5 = 357.9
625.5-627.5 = 372.8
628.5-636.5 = 370.1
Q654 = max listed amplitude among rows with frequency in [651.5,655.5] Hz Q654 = 380.4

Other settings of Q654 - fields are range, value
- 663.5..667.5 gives 372.6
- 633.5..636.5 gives 405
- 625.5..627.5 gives 377.7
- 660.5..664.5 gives 366.4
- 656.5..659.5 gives 383.1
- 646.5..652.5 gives 426.3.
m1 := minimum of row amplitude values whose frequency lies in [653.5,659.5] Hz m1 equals 372.6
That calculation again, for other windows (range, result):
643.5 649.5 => 410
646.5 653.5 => 373.1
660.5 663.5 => 359.8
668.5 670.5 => 381.8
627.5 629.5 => 378.5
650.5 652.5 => 379.6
